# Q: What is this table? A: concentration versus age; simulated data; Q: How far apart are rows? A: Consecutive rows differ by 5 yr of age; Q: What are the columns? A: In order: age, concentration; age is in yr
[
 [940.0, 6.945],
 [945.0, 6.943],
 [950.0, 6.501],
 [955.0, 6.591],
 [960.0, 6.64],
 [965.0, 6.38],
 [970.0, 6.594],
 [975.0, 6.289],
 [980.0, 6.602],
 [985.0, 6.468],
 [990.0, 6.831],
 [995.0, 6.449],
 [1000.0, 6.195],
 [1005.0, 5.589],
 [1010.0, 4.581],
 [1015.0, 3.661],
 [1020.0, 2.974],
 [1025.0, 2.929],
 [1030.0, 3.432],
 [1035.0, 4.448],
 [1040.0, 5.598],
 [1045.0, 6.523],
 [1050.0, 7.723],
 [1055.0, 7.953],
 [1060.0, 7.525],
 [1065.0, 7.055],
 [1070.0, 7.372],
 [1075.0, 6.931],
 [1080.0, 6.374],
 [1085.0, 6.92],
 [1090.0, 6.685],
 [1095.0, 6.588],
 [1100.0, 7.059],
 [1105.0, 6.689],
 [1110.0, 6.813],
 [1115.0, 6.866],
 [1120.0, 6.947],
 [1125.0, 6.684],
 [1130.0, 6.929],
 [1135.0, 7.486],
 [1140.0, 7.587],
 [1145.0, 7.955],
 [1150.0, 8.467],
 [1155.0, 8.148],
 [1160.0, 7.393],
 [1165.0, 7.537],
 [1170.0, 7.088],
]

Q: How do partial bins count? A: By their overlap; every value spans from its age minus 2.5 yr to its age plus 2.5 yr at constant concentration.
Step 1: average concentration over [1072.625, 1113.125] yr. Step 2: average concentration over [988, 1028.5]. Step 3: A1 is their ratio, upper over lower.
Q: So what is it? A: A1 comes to 1.4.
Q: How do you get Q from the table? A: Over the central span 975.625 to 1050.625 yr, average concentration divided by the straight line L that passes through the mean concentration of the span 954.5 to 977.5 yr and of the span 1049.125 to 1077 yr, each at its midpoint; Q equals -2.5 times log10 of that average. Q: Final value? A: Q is 0.29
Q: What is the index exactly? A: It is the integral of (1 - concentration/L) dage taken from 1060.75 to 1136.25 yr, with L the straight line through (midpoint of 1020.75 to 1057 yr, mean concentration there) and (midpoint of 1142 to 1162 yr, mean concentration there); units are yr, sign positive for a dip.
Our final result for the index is -2.1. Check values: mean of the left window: 5.36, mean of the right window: 8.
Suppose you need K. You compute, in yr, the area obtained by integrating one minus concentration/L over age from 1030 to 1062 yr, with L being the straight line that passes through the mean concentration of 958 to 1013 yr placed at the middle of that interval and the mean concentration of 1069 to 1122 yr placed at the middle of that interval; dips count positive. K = 0.9 yr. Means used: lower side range 6.21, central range 6.36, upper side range 6.82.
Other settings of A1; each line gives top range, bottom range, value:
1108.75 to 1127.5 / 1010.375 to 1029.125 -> 2.03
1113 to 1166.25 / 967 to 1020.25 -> 1.29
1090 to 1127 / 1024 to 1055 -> 1.25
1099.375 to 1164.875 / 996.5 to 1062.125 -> 1.38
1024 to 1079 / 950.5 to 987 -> 0.96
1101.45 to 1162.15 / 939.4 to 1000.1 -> 1.11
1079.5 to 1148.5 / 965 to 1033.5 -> 1.32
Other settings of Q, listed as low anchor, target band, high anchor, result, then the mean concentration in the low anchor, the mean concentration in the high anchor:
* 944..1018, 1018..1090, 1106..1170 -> 0.12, 6.12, 7.37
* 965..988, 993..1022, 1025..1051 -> 0.19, 6.48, 5.17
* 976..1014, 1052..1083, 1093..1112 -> -0.11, 6.01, 6.79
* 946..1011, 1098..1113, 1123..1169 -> 0.07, 6.34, 7.57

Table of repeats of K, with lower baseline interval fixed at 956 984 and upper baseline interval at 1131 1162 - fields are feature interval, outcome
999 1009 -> 1.6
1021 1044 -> 9.2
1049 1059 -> -1.0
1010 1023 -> 6.3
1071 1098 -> 2.2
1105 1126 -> 2.1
